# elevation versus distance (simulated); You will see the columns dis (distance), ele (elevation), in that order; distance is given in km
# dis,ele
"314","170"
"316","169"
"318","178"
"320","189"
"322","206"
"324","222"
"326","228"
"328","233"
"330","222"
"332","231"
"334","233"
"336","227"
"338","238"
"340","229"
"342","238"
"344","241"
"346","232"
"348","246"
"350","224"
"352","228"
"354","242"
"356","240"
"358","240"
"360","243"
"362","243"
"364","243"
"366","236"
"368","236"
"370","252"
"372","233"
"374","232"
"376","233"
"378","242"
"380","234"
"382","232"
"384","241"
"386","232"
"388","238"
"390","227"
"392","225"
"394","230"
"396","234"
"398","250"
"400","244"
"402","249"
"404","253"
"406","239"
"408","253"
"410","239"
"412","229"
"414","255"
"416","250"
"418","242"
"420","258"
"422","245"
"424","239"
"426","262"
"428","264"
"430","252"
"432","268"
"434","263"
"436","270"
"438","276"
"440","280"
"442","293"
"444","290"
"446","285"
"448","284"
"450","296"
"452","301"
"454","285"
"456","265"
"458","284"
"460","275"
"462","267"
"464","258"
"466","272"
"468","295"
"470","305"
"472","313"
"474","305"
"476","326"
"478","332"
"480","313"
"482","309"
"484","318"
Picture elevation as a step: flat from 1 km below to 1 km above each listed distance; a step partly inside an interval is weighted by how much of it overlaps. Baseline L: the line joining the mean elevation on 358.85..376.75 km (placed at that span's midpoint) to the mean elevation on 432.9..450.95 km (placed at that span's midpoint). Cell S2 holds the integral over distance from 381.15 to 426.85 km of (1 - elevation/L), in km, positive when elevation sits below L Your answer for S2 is 3.2 km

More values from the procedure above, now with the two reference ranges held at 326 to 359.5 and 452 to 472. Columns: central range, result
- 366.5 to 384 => 0.7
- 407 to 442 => 1.3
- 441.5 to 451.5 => -0.5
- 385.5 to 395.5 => 0.9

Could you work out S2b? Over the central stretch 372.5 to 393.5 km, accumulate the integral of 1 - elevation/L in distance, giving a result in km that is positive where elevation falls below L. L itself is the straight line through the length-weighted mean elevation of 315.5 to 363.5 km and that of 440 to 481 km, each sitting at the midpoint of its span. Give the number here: 1.39 km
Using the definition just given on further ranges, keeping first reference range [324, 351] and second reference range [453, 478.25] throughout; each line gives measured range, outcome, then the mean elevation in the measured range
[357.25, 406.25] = 2.6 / 238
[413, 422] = 0.6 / 251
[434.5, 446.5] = -0.1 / 281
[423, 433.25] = 0.6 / 257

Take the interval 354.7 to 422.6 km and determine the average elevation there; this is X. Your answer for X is 240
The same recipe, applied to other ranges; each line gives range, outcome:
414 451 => 267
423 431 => 254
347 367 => 238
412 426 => 248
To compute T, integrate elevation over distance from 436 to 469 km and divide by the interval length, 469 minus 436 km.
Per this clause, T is 281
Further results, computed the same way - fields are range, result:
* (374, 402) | 236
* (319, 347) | 226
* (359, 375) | 240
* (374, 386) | 236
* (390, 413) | 240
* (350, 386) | 238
